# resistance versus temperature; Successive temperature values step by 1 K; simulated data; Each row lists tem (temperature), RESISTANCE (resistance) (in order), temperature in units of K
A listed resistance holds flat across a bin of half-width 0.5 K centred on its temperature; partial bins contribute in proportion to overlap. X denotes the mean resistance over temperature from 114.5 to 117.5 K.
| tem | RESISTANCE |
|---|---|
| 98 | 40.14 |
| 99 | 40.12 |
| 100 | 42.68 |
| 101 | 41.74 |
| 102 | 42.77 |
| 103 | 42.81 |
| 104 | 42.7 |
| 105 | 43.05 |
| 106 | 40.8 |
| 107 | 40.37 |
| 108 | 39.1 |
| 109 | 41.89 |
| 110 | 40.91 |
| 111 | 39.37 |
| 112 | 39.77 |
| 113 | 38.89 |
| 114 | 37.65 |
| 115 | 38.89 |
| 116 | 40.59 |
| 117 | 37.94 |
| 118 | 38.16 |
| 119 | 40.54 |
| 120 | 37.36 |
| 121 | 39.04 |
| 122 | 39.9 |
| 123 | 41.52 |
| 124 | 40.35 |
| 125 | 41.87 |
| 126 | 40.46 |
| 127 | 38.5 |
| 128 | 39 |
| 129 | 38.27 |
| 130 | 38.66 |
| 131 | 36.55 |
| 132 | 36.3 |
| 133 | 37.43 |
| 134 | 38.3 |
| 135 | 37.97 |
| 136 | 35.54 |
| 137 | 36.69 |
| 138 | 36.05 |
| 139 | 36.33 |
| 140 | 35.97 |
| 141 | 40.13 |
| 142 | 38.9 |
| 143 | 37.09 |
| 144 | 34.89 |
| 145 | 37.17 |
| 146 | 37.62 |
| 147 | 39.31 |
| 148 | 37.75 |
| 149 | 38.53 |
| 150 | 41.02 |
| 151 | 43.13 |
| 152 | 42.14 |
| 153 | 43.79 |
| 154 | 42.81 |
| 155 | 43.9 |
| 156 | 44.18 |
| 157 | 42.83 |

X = 39.1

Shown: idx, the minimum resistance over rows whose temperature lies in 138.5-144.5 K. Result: 34.89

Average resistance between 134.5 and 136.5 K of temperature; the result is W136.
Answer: 36.8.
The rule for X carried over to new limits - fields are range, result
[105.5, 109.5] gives 40.5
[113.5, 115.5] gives 38.3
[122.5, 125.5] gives 41.2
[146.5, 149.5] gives 38.5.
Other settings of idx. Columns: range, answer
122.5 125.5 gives 40.35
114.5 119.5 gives 37.94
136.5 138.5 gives 36.05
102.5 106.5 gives 40.8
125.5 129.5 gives 38.27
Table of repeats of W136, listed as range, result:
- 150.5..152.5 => 42.6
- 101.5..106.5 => 42.4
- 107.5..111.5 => 40.3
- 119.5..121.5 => 38.2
